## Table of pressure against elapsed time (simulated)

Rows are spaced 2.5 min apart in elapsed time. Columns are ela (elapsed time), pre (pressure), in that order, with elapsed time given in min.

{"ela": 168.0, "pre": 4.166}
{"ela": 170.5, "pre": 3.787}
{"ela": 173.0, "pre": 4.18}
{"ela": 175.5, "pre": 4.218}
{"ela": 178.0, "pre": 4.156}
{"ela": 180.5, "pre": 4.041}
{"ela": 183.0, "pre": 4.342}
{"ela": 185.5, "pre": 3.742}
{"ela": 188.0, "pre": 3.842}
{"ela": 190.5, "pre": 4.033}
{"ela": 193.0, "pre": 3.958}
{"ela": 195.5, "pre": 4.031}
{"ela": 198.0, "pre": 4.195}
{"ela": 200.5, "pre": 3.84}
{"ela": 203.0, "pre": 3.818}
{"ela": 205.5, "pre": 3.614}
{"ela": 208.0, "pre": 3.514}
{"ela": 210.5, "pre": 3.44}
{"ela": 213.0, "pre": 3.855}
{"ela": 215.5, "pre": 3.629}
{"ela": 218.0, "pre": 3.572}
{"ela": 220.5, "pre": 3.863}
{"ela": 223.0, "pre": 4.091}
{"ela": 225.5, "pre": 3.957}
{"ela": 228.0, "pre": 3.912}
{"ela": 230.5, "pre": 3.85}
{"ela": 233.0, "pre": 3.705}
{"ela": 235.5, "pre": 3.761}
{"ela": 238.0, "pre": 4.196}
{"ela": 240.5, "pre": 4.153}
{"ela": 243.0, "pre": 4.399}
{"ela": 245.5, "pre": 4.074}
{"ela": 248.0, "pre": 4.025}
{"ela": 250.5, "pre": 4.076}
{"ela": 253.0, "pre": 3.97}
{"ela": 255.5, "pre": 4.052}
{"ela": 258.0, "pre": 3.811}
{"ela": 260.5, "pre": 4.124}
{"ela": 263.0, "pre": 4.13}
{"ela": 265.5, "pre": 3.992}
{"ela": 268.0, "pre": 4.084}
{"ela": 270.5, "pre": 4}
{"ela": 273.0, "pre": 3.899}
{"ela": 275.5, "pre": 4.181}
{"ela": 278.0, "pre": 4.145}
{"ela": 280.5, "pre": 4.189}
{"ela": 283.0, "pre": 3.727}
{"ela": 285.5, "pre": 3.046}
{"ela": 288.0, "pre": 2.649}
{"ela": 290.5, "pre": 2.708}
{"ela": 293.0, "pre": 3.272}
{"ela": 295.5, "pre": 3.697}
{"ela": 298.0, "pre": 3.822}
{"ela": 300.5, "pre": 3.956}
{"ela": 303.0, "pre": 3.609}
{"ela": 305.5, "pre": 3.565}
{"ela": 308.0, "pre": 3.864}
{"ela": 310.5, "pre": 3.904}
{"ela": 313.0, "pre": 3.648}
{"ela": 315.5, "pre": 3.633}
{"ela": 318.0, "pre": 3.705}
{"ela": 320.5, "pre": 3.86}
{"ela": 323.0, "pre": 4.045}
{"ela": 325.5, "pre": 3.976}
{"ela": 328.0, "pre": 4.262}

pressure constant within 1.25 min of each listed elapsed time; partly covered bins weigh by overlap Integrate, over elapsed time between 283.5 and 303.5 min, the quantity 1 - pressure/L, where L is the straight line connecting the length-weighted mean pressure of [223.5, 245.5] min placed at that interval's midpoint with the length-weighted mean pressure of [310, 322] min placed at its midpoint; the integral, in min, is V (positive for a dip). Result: 2.4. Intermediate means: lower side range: 4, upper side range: 3.75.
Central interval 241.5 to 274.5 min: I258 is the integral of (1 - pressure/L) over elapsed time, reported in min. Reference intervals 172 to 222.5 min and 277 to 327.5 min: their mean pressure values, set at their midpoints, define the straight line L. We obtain -2.6 min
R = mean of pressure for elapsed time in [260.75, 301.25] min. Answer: 3.73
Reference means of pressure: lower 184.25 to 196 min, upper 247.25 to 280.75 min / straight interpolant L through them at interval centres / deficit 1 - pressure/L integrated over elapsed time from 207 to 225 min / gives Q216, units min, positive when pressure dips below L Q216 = 1.1 min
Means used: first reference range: 3.91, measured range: 3.72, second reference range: 4.04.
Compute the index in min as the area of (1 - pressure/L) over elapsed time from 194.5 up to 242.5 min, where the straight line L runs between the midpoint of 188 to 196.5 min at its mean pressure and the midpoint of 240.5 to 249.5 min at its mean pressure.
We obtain 2.6 min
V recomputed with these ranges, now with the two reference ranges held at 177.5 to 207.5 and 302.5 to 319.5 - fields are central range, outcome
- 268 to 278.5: -0.7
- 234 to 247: -0.9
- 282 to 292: 2.0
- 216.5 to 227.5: 0.1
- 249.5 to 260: -0.4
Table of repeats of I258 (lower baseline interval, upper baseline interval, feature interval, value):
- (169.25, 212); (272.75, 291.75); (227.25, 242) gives -0.8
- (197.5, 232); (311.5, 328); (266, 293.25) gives 1.2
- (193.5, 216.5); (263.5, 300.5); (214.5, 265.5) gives -3.2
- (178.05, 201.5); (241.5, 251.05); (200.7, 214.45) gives 1.3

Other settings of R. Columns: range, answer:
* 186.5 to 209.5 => 3.87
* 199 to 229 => 3.76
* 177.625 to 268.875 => 3.94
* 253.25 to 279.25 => 4.04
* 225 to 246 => 4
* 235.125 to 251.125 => 4.12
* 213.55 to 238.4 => 3.84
